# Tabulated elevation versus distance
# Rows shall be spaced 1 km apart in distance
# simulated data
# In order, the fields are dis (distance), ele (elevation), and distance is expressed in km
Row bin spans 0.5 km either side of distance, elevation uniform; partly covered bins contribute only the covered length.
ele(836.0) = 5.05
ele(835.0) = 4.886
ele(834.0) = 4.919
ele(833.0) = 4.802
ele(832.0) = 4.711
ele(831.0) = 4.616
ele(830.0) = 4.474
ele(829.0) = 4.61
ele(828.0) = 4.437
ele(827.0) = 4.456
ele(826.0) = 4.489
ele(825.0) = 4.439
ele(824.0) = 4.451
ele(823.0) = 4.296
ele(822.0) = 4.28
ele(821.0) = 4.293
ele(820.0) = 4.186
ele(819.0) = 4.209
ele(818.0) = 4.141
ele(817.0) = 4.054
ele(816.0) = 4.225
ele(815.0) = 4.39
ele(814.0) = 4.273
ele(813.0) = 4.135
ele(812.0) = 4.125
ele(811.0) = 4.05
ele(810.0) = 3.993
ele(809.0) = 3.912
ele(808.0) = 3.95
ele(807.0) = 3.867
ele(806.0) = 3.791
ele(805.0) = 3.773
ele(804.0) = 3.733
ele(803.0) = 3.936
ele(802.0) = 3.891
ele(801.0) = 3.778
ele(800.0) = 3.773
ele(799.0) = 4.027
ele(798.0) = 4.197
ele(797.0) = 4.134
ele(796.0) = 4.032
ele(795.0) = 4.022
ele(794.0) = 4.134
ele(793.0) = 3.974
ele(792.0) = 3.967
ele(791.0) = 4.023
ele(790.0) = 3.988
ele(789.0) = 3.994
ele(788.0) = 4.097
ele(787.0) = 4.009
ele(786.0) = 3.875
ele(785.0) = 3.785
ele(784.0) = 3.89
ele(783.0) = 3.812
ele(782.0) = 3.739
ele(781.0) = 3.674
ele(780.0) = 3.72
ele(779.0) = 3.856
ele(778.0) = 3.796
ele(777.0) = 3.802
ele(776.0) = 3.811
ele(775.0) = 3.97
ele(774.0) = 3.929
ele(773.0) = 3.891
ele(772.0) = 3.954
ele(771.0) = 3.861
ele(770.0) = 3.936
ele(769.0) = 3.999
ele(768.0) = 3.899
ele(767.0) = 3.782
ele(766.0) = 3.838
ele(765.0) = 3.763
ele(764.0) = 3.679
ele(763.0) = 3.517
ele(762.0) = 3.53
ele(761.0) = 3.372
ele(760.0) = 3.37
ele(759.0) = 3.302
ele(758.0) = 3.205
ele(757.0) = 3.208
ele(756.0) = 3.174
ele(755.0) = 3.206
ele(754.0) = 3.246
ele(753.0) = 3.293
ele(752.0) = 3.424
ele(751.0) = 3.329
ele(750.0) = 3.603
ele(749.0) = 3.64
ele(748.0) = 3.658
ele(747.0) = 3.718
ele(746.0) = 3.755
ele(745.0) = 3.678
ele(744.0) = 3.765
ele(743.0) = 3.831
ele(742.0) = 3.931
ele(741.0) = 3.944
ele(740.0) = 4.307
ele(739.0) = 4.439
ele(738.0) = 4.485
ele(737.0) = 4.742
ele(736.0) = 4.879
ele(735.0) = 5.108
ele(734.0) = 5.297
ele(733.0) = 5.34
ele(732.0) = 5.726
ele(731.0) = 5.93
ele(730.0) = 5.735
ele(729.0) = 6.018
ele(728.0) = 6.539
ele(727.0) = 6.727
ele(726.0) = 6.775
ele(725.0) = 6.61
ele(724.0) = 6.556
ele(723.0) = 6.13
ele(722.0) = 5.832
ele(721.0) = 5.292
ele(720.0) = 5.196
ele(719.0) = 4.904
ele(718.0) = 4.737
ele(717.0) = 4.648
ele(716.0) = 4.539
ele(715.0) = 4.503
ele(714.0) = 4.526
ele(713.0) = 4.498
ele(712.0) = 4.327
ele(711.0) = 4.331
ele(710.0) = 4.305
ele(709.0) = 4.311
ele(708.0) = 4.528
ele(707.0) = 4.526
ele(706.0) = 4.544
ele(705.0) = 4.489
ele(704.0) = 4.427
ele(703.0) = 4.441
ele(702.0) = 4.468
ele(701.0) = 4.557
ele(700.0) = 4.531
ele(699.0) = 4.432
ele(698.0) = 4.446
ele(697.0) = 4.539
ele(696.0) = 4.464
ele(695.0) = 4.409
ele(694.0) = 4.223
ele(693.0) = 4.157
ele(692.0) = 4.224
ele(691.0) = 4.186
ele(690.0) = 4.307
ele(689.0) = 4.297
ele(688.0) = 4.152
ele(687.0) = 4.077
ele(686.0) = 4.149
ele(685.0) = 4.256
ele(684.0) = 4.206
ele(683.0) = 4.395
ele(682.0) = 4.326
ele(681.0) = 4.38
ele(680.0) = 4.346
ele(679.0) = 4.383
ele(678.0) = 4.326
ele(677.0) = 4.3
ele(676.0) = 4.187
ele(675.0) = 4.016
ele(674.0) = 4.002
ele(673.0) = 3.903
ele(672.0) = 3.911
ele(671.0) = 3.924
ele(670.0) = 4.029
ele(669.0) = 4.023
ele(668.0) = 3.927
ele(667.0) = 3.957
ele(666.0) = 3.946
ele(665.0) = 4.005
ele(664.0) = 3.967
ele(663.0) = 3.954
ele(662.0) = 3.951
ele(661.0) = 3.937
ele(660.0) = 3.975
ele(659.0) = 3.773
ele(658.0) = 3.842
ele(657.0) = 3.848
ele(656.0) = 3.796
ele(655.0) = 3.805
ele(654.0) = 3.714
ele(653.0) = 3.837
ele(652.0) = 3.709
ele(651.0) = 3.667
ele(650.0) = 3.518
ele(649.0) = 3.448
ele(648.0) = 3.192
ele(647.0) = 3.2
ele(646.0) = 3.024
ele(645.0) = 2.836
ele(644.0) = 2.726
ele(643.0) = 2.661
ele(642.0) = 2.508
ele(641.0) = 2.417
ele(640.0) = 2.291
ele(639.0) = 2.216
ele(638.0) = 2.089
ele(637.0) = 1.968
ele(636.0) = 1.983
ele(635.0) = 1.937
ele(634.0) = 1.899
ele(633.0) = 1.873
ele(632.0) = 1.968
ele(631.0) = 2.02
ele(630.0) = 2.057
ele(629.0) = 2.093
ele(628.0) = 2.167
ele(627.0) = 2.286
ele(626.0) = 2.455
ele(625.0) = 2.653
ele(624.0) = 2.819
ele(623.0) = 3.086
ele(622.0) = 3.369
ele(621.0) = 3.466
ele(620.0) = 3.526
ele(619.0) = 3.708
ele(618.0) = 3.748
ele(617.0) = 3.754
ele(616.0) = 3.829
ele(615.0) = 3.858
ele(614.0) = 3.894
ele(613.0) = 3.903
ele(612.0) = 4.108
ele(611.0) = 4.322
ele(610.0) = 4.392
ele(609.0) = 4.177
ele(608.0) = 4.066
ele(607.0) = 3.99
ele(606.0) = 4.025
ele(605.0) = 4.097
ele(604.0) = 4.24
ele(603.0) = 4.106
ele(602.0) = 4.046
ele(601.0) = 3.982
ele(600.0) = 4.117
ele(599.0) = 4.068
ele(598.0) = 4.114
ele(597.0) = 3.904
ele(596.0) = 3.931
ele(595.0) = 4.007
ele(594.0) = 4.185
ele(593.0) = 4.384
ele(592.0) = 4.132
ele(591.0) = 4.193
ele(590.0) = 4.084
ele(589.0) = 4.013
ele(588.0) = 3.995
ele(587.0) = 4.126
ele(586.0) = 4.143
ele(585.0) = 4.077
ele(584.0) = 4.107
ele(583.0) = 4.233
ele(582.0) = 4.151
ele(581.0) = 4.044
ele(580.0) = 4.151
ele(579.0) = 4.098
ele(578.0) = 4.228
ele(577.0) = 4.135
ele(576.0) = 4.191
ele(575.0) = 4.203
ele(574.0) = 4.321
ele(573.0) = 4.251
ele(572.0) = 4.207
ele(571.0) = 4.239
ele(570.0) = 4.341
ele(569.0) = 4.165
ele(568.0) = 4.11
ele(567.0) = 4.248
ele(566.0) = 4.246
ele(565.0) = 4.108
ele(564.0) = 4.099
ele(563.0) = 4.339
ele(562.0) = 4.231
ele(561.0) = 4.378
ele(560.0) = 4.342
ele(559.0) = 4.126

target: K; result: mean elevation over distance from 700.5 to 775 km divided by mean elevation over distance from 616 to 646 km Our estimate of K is 1.70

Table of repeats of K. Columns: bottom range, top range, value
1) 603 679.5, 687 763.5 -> 1.31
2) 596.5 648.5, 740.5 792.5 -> 1.17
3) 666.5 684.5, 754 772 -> 0.86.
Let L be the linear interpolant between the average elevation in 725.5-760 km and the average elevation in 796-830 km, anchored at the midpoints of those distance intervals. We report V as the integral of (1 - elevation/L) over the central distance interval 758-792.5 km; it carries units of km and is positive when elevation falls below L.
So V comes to 3.72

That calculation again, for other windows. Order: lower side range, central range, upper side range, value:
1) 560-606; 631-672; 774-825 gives 8.7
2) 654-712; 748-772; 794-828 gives 3.5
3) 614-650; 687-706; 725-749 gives -1.4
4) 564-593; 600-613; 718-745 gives 0.7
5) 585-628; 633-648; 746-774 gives 5.4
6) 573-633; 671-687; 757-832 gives -1.5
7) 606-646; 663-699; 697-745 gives -0.8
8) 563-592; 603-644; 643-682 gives 9.6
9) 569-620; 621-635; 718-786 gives 5.9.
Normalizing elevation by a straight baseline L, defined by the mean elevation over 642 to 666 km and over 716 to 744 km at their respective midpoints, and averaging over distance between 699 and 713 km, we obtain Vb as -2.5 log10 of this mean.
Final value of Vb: 0.07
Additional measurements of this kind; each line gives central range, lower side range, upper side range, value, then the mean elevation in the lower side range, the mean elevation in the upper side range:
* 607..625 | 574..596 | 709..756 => 0.14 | 4.14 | 4.7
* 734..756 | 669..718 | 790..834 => 0.09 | 4.32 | 4.17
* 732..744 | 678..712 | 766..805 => -0.11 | 4.36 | 3.91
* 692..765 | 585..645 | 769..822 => -0.20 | 3.36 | 3.97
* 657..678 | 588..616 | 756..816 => 0.01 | 4.08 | 3.86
